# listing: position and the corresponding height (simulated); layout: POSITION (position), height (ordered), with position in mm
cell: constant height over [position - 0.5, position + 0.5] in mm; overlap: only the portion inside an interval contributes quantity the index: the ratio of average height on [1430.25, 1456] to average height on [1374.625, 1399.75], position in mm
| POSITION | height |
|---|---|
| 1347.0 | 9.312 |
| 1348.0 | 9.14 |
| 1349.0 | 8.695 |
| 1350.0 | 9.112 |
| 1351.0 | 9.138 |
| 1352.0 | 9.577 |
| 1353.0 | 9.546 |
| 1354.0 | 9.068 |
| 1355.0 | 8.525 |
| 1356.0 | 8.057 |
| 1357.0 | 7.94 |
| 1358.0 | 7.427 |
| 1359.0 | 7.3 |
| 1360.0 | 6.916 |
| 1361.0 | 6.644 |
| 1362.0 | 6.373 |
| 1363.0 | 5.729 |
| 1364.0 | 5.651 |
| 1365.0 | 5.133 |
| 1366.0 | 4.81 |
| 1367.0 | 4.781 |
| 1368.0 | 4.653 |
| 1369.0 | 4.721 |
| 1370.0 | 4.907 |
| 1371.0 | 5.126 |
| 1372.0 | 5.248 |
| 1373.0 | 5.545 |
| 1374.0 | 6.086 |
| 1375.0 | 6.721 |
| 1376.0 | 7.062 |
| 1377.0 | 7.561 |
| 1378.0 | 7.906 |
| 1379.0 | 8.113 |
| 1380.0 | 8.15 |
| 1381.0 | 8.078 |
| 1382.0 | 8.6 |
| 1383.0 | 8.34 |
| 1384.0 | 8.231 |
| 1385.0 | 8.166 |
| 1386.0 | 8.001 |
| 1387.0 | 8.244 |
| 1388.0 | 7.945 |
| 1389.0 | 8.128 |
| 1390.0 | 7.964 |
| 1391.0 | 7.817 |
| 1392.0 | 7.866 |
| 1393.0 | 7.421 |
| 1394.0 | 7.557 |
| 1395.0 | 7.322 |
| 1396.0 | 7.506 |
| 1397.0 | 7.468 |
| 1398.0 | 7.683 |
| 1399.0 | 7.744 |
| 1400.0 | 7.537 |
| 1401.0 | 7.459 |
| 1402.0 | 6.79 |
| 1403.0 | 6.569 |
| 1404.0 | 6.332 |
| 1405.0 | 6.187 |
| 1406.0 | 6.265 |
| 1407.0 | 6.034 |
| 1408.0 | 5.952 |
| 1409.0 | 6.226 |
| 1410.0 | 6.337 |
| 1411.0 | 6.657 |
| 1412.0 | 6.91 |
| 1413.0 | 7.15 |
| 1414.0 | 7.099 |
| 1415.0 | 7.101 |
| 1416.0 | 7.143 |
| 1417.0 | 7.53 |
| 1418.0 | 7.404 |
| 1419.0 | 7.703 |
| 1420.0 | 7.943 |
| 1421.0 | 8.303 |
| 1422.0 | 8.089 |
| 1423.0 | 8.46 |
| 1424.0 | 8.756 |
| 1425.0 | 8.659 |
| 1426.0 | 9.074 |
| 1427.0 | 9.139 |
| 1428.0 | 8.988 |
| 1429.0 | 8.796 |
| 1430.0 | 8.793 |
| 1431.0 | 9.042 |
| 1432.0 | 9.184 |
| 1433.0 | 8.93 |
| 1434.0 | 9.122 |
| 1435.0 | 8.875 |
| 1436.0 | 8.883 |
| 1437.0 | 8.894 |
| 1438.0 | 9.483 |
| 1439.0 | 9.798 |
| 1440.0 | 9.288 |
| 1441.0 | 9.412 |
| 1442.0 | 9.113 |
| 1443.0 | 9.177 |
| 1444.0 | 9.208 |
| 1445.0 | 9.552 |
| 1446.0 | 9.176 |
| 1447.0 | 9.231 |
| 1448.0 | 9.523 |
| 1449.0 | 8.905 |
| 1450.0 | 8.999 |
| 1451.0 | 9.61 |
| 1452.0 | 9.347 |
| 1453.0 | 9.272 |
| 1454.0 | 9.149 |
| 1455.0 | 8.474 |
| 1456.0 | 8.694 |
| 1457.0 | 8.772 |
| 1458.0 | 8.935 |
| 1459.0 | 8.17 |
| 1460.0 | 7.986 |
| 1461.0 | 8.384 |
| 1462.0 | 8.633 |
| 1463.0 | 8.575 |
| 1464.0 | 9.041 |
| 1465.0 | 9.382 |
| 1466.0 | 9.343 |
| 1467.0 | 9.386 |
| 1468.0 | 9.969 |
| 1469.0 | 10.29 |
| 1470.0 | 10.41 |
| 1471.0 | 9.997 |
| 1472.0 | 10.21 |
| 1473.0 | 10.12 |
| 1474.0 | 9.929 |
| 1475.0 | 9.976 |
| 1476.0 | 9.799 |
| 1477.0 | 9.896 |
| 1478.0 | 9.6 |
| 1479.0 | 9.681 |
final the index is 1.2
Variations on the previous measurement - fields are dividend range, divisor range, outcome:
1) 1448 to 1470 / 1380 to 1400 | 1.15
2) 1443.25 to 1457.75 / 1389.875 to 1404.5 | 1.24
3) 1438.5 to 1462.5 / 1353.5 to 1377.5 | 1.43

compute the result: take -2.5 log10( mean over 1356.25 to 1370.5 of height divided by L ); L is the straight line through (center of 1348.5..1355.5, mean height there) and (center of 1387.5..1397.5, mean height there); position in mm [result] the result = 0.41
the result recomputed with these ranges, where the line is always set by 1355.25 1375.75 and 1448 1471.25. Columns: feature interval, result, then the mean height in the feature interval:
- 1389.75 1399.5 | -0.10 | 7.63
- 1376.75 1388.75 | -0.23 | 8.12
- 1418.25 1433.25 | -0.08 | 8.63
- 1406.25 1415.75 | 0.14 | 6.61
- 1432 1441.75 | -0.10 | 9.19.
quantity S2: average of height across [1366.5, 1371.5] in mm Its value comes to 4.84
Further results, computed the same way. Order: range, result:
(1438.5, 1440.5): 9.54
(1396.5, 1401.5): 7.58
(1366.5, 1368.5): 4.72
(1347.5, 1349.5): 8.92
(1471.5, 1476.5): 10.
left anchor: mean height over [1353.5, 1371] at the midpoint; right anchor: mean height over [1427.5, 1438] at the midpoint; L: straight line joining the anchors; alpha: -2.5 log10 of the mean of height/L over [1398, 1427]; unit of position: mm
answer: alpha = 0.130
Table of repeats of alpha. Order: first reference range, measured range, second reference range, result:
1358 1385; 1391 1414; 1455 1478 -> 0.07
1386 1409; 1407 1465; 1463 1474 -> 0.02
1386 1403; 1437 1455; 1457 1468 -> -0.09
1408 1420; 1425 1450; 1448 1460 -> -0.13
